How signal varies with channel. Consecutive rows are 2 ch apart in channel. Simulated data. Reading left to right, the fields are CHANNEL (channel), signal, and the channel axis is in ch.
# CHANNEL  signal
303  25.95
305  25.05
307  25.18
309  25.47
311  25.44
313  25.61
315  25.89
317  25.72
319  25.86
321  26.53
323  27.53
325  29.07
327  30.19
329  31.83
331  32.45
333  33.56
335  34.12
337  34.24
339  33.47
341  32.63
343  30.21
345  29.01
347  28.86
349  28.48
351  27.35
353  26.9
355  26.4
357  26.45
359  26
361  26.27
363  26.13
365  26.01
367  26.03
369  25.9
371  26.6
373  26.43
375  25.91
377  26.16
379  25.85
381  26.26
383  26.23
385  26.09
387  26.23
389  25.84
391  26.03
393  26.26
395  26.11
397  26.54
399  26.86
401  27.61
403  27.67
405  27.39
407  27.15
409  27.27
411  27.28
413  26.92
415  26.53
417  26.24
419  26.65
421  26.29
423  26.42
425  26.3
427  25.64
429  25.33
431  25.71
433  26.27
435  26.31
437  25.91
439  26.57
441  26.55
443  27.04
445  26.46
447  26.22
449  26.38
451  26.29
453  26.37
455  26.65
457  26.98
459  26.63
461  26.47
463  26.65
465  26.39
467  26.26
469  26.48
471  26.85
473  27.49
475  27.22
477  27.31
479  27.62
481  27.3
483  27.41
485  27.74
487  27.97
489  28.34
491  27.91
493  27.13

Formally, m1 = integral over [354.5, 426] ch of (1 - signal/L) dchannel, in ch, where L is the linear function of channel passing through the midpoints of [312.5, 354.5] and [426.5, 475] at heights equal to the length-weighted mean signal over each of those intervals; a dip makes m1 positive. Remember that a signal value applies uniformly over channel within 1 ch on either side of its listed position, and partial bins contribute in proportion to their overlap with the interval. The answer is 4.0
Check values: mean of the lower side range 29.5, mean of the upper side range 26.4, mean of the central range 26.5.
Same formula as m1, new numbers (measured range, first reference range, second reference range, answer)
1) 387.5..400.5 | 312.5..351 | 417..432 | 0.45 ch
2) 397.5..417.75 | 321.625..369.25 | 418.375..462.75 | 0.17 ch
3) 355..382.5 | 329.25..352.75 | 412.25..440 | 3.16 ch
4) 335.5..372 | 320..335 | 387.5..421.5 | 1.20 ch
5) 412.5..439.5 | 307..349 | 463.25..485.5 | 1.55 ch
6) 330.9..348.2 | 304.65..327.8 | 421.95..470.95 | -3.63 ch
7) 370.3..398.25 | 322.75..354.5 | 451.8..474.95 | 2.87 ch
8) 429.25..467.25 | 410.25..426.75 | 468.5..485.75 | 0.71 ch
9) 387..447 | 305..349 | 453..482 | 2.48 ch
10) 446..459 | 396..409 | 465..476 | 0.21 ch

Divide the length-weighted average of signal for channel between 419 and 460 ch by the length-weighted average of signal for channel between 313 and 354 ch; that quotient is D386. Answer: 0.89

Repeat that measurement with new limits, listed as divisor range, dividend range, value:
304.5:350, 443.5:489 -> 0.93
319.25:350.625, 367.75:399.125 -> 0.86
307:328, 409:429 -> 0.99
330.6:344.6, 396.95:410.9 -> 0.83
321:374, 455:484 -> 0.93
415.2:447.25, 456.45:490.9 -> 1.03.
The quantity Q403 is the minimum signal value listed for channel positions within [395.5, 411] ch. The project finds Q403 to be 26.54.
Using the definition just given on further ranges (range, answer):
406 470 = 25.33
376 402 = 25.84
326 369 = 25.9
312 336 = 25.61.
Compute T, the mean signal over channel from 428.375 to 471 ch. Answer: 26.4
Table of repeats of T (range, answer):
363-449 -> 26.4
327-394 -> 28.1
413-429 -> 26.3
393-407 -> 27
